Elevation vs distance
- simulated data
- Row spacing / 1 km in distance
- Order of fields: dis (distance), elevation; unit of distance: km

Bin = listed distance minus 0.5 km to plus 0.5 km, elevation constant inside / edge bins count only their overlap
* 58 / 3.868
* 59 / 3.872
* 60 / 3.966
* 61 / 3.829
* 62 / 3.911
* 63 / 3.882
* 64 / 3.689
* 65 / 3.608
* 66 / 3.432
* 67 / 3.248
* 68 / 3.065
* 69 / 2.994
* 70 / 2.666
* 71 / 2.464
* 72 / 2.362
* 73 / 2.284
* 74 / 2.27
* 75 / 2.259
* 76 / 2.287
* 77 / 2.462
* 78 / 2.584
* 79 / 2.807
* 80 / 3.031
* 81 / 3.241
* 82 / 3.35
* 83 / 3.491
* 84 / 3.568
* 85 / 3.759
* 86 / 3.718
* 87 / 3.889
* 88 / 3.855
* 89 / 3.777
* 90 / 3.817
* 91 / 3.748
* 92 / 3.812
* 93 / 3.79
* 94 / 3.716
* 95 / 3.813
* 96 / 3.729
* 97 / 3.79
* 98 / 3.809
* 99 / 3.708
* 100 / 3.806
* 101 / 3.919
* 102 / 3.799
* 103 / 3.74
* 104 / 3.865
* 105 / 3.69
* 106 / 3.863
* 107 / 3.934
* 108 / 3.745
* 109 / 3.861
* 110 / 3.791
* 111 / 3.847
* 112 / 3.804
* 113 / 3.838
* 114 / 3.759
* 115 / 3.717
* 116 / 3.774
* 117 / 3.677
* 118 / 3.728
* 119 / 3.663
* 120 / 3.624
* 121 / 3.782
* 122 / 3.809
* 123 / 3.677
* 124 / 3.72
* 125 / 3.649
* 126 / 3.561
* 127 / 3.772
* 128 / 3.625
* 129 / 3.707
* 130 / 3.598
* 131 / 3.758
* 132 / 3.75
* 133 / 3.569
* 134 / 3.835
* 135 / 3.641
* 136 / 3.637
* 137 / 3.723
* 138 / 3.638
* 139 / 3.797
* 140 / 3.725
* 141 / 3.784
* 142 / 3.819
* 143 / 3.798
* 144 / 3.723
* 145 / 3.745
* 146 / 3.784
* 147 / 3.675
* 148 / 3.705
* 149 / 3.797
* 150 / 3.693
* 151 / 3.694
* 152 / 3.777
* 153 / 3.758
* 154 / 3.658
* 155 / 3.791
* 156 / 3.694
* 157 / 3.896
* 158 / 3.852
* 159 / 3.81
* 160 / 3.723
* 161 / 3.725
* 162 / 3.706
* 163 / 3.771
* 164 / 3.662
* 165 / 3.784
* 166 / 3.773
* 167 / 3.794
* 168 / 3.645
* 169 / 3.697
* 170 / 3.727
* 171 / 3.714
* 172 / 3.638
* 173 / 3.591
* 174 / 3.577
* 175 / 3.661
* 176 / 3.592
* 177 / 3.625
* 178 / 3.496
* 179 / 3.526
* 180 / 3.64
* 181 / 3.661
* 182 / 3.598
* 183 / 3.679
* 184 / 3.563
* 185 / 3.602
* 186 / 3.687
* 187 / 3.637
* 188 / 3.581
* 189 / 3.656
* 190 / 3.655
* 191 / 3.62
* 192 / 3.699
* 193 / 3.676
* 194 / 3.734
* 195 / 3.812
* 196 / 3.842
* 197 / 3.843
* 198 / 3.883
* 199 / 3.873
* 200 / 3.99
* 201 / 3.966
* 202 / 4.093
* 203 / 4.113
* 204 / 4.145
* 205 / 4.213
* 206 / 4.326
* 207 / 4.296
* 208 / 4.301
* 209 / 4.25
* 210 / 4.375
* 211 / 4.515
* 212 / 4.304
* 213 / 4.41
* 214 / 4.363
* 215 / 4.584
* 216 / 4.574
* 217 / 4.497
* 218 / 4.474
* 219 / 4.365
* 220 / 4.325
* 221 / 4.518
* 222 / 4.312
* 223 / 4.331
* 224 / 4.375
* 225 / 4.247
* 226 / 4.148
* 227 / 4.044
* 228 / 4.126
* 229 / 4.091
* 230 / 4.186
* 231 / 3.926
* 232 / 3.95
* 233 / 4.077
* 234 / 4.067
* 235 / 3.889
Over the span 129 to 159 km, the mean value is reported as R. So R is 3.74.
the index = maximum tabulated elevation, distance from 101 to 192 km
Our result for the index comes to 3.934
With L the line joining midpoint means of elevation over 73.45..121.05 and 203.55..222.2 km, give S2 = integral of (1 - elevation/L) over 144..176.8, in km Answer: 2.34 km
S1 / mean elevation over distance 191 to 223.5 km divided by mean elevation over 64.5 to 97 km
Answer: 1.3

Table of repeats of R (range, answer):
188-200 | 3.76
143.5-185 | 3.7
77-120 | 3.67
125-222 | 3.85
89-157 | 3.75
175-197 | 3.65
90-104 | 3.79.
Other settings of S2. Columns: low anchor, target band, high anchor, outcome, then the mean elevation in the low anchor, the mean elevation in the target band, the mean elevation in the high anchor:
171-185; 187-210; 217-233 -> -0.3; 3.61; 3.94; 4.23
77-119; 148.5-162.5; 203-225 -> 0.9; 3.67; 3.76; 4.37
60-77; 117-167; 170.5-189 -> -4.6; 3.03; 3.73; 3.62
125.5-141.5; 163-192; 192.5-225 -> 2.5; 3.7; 3.65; 4.21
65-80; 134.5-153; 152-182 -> -1.5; 2.7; 3.73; 3.7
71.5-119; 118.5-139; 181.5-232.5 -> -0.1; 3.51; 3.69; 4.07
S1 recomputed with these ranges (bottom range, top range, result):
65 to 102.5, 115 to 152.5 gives 1.12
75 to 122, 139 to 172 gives 1.04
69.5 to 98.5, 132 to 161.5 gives 1.15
